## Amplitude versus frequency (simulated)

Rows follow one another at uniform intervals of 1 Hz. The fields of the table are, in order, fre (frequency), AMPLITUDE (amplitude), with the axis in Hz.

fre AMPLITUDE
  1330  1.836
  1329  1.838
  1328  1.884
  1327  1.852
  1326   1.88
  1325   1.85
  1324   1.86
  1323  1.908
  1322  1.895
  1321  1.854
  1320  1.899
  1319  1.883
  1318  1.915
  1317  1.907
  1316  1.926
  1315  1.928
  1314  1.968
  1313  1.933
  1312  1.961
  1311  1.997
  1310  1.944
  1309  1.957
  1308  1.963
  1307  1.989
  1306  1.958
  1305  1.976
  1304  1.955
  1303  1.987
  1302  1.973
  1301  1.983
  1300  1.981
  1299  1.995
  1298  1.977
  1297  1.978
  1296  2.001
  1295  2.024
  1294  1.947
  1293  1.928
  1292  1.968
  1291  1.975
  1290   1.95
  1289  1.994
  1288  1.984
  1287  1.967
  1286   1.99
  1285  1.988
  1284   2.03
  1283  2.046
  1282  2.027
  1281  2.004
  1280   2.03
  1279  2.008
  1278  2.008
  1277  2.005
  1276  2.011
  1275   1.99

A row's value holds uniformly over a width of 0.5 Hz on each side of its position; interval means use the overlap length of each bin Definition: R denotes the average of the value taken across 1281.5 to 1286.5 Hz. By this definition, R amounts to 2.02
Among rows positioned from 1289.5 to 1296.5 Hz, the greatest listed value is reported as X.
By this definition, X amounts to 2.024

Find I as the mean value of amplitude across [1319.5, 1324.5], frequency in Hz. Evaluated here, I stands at 1.88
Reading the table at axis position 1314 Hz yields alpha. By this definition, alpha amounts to 1.968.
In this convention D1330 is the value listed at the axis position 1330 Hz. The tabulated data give 1.836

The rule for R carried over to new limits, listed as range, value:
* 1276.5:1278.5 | 2.01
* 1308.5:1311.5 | 1.97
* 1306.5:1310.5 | 1.96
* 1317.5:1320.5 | 1.9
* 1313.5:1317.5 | 1.93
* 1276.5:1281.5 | 2.01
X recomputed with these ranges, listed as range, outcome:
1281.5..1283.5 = 2.046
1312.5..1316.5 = 1.968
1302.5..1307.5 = 1.989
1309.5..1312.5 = 1.997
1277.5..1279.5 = 2.008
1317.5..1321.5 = 1.915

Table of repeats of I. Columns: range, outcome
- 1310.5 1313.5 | 1.96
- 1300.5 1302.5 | 1.98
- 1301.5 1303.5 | 1.98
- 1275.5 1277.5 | 2.01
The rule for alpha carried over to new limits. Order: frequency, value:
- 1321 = 1.854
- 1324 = 1.86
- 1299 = 1.995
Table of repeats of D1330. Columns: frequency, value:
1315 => 1.928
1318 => 1.915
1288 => 1.984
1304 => 1.955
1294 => 1.947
